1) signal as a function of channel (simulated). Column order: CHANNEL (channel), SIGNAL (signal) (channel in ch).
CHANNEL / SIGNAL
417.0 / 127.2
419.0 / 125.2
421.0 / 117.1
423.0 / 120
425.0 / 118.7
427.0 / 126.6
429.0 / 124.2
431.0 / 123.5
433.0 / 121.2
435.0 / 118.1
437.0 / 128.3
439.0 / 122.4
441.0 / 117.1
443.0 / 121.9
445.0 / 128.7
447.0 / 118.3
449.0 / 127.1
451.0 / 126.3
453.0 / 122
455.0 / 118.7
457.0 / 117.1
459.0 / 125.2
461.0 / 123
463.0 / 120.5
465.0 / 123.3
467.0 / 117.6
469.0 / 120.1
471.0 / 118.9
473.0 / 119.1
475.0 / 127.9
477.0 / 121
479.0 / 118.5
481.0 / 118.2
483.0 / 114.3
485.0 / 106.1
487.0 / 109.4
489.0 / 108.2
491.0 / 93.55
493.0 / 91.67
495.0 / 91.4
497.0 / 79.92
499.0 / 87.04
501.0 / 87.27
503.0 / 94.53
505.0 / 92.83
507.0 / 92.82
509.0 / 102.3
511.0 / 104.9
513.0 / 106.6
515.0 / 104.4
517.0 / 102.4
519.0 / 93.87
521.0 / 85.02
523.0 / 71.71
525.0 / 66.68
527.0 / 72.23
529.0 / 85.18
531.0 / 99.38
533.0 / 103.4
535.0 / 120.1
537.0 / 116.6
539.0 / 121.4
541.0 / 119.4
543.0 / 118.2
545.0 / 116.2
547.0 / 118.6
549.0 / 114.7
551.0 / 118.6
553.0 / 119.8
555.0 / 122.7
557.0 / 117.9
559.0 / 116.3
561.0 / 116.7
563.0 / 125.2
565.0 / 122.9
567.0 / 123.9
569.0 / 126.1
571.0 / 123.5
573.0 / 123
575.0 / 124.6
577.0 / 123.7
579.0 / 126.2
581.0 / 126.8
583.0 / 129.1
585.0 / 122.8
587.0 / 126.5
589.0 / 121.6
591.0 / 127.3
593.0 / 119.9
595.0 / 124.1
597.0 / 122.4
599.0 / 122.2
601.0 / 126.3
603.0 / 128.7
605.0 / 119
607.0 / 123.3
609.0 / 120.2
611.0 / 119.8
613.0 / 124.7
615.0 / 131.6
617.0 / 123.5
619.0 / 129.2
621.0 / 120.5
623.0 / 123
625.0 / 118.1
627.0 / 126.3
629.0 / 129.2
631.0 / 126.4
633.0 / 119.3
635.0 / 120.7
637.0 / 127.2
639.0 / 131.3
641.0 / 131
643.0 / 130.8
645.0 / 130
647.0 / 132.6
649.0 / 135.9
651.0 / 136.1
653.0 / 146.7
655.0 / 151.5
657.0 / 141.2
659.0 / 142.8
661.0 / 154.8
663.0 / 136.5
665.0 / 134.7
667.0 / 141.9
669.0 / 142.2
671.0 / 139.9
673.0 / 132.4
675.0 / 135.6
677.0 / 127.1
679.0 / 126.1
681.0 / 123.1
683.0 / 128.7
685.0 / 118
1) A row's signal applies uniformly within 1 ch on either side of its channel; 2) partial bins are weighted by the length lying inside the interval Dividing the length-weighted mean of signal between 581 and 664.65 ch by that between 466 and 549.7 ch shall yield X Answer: 1.2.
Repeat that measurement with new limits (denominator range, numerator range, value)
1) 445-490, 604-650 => 1.05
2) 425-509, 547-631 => 1.08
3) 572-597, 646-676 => 1.13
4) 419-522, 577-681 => 1.15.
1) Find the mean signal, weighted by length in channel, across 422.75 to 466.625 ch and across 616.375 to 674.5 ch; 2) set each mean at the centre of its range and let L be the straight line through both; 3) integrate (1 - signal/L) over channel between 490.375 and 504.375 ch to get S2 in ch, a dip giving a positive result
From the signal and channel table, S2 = 4.0 ch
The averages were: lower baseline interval 122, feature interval 89.3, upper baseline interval 133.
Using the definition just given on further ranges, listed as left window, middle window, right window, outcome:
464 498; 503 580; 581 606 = 5.78 ch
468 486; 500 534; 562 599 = 8.03 ch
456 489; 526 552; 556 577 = 2.47 ch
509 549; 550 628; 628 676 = -3.56 ch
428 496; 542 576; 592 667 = 1.09 ch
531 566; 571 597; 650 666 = 0.27 ch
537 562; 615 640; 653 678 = 1.55 ch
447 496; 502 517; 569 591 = 2.41 ch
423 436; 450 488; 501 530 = -4.12 ch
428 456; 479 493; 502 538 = -0.07 ch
